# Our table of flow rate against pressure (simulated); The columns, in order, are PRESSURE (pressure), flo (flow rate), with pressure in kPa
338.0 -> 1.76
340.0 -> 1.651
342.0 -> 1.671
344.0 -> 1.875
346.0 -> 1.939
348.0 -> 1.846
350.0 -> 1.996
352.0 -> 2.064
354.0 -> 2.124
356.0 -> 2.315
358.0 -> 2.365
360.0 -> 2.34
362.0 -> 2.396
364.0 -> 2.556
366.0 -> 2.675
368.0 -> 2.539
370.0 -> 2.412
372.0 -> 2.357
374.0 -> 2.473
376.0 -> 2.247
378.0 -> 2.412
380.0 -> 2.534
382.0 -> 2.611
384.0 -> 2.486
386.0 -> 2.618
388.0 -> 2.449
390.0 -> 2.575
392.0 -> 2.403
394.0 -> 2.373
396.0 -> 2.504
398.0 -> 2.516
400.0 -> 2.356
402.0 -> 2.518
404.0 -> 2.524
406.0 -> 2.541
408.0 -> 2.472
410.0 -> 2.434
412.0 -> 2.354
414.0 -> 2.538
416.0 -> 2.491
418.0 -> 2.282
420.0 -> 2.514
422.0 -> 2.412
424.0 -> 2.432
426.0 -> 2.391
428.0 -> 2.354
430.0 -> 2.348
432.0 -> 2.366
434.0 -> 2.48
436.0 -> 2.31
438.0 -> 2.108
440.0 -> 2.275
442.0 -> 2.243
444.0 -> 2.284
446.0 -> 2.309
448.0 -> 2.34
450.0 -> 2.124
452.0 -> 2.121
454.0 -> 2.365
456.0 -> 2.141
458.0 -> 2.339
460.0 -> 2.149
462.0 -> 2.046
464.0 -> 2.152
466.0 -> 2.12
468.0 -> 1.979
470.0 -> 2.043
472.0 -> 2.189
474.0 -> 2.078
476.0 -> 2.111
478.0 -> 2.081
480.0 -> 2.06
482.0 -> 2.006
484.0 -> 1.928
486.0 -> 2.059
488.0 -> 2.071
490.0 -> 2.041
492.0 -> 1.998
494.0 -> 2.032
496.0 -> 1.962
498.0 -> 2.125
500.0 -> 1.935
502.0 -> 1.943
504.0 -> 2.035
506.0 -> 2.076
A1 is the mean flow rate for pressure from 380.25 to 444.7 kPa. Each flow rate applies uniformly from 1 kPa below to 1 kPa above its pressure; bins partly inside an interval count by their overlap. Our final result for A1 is 2.43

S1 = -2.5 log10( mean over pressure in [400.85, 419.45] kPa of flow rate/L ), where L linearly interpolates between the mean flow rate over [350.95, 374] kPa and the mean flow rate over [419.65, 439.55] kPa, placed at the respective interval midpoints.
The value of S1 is -0.04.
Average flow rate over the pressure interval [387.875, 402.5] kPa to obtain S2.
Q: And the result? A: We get 2.46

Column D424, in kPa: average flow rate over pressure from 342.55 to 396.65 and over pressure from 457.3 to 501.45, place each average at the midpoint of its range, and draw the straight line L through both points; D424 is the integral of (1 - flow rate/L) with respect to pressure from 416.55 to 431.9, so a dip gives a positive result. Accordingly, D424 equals -1.3 kPa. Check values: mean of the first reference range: 2.34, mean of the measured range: 2.39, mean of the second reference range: 2.07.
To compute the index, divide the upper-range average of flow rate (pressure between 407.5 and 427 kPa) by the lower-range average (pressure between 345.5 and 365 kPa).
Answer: 1.10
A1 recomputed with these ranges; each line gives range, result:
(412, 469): 2.29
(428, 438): 2.35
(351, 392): 2.43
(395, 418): 2.47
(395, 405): 2.48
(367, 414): 2.47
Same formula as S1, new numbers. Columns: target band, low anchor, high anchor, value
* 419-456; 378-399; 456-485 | -0.027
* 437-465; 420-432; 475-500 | 0.017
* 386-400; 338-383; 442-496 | -0.126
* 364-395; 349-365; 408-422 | -0.066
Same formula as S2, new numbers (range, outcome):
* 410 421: 2.44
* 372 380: 2.39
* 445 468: 2.19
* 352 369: 2.39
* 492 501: 2.01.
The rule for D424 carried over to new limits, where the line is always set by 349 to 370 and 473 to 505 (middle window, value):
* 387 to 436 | -5.0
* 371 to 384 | -0.8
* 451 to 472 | -0.5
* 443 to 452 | -0.5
